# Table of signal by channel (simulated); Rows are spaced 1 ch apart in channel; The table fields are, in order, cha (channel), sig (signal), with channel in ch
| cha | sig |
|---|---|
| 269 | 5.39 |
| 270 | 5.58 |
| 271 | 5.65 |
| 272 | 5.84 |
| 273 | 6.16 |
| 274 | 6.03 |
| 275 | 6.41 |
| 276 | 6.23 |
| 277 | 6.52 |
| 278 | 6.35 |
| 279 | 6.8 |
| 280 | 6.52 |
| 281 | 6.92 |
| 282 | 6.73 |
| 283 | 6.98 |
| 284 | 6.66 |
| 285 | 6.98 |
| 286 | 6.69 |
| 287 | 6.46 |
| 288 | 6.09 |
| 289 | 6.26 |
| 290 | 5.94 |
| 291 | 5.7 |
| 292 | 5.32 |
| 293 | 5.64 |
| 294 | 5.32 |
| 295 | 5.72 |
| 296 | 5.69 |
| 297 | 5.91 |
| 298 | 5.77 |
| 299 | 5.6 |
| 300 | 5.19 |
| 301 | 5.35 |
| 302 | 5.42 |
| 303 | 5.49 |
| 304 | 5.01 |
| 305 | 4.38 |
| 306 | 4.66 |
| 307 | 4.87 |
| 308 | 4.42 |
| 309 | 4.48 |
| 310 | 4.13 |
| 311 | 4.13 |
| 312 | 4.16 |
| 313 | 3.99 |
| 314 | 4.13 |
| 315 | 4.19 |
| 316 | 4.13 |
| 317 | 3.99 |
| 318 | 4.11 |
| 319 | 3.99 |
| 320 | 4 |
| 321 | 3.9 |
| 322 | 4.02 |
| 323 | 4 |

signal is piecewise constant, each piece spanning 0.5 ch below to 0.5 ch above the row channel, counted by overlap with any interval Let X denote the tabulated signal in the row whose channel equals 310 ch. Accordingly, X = 4.13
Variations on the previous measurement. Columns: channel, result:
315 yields 4.19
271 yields 5.65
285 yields 6.98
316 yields 4.13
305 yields 4.38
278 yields 6.35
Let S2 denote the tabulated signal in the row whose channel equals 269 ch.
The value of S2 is 5.39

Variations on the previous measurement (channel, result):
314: 4.13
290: 5.94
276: 6.23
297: 5.91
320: 4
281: 6.92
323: 4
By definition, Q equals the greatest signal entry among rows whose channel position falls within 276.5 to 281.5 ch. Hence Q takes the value 6.92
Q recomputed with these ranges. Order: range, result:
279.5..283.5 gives 6.98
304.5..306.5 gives 4.66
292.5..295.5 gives 5.72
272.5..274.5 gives 6.16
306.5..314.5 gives 4.87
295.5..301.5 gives 5.91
